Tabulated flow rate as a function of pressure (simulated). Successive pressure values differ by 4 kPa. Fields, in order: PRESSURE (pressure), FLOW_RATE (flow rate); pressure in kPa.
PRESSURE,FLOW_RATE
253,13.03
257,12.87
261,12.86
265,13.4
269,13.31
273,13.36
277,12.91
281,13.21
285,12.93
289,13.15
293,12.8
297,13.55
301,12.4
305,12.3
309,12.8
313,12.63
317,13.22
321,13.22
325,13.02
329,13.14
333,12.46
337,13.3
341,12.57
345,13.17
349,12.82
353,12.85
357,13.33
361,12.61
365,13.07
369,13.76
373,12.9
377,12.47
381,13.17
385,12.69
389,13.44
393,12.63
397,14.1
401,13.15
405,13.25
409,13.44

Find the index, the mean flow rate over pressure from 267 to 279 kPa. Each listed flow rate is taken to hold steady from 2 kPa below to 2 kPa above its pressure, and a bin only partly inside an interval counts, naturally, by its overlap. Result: 13.2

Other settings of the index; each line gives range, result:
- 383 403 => 13.2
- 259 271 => 13.2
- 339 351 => 12.9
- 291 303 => 12.9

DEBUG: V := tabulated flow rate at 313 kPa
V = 12.63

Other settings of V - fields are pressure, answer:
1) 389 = 13.44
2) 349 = 12.82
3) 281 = 13.21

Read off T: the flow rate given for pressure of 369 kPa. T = 13.76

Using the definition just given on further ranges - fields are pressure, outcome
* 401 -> 13.15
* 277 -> 12.91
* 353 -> 12.85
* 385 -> 12.69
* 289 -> 13.15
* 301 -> 12.4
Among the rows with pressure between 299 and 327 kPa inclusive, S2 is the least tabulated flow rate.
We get 12.3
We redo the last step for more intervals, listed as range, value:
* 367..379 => 12.47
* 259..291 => 12.86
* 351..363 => 12.61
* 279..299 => 12.8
